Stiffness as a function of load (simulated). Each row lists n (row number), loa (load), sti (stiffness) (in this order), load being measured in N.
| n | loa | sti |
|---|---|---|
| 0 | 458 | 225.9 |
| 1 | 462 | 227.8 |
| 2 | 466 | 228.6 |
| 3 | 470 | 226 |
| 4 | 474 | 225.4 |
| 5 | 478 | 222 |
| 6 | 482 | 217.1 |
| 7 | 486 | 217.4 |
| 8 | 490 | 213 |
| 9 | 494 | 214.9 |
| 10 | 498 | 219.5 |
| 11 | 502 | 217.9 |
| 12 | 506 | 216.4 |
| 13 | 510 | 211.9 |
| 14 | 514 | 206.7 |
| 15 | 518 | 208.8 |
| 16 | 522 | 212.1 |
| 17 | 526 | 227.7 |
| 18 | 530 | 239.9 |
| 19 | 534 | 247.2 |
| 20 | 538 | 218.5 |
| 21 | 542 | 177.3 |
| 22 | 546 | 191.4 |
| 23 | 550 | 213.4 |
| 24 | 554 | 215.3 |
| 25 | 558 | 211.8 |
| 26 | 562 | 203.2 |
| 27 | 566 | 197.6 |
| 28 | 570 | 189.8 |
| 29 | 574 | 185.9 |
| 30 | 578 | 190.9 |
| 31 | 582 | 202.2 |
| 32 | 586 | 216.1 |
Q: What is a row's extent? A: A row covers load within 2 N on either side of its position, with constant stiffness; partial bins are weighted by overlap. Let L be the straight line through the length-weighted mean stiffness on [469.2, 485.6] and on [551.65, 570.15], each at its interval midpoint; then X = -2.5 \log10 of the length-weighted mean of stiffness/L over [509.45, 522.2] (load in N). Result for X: 0.02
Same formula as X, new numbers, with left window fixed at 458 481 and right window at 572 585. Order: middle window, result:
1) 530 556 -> -0.04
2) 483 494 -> 0.02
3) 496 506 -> -0.01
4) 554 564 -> -0.05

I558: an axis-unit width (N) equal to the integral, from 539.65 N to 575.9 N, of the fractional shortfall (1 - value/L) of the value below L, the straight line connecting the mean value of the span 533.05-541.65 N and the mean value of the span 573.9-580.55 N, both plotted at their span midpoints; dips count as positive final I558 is 1.1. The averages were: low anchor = 220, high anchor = 190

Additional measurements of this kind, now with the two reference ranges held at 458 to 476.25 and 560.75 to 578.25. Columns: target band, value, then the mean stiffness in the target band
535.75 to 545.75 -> 0.23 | 198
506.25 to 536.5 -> -1.85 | 222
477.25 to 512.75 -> 0.22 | 216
